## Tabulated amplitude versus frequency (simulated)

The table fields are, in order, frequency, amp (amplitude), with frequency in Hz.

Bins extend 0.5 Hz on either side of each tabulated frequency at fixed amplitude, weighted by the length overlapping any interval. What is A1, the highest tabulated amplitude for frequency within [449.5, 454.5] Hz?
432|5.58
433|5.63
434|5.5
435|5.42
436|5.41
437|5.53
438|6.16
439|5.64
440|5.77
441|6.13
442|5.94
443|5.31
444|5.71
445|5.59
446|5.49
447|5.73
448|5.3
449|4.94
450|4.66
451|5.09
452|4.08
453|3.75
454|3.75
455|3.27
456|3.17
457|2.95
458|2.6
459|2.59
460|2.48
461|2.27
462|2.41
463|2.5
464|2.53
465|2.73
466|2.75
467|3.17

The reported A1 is 5.09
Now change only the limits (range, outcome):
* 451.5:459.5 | 4.08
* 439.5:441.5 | 6.13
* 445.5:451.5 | 5.73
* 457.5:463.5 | 2.6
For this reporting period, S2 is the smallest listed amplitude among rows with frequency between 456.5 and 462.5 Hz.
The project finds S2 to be 2.27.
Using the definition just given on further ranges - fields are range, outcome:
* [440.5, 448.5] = 5.3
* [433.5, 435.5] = 5.42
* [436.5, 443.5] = 5.31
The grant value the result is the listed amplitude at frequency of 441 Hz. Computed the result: 6.13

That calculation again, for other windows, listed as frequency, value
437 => 5.53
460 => 2.48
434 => 5.5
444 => 5.71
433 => 5.63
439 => 5.64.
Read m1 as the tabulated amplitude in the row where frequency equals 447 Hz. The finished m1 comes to 5.73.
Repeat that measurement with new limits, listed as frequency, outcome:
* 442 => 5.94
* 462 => 2.41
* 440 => 5.77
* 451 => 5.09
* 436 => 5.41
